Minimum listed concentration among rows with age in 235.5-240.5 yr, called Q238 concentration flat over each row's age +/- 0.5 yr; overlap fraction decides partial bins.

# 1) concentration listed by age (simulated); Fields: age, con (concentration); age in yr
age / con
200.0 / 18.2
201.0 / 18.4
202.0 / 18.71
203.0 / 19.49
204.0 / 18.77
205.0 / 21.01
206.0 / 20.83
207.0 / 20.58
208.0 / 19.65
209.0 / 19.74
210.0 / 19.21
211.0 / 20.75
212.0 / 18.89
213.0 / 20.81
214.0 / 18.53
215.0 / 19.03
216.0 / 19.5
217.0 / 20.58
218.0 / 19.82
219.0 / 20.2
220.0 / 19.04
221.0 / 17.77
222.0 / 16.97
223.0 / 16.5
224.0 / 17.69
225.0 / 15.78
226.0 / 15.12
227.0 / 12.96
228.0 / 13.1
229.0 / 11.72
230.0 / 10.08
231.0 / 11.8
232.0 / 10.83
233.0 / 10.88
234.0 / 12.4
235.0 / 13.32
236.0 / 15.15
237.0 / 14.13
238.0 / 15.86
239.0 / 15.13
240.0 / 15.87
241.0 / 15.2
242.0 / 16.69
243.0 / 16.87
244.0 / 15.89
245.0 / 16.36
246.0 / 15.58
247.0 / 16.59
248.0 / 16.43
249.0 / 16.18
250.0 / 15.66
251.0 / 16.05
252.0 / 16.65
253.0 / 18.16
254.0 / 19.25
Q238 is 14.13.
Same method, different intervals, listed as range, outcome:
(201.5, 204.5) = 18.71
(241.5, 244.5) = 15.89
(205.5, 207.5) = 20.58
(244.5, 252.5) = 15.58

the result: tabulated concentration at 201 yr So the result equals 18.4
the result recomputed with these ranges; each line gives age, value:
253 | 18.16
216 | 19.5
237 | 14.13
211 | 20.75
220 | 19.04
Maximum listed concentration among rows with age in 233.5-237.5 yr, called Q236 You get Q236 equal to 15.15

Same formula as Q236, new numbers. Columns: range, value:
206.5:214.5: 20.81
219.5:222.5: 19.04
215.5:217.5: 20.58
